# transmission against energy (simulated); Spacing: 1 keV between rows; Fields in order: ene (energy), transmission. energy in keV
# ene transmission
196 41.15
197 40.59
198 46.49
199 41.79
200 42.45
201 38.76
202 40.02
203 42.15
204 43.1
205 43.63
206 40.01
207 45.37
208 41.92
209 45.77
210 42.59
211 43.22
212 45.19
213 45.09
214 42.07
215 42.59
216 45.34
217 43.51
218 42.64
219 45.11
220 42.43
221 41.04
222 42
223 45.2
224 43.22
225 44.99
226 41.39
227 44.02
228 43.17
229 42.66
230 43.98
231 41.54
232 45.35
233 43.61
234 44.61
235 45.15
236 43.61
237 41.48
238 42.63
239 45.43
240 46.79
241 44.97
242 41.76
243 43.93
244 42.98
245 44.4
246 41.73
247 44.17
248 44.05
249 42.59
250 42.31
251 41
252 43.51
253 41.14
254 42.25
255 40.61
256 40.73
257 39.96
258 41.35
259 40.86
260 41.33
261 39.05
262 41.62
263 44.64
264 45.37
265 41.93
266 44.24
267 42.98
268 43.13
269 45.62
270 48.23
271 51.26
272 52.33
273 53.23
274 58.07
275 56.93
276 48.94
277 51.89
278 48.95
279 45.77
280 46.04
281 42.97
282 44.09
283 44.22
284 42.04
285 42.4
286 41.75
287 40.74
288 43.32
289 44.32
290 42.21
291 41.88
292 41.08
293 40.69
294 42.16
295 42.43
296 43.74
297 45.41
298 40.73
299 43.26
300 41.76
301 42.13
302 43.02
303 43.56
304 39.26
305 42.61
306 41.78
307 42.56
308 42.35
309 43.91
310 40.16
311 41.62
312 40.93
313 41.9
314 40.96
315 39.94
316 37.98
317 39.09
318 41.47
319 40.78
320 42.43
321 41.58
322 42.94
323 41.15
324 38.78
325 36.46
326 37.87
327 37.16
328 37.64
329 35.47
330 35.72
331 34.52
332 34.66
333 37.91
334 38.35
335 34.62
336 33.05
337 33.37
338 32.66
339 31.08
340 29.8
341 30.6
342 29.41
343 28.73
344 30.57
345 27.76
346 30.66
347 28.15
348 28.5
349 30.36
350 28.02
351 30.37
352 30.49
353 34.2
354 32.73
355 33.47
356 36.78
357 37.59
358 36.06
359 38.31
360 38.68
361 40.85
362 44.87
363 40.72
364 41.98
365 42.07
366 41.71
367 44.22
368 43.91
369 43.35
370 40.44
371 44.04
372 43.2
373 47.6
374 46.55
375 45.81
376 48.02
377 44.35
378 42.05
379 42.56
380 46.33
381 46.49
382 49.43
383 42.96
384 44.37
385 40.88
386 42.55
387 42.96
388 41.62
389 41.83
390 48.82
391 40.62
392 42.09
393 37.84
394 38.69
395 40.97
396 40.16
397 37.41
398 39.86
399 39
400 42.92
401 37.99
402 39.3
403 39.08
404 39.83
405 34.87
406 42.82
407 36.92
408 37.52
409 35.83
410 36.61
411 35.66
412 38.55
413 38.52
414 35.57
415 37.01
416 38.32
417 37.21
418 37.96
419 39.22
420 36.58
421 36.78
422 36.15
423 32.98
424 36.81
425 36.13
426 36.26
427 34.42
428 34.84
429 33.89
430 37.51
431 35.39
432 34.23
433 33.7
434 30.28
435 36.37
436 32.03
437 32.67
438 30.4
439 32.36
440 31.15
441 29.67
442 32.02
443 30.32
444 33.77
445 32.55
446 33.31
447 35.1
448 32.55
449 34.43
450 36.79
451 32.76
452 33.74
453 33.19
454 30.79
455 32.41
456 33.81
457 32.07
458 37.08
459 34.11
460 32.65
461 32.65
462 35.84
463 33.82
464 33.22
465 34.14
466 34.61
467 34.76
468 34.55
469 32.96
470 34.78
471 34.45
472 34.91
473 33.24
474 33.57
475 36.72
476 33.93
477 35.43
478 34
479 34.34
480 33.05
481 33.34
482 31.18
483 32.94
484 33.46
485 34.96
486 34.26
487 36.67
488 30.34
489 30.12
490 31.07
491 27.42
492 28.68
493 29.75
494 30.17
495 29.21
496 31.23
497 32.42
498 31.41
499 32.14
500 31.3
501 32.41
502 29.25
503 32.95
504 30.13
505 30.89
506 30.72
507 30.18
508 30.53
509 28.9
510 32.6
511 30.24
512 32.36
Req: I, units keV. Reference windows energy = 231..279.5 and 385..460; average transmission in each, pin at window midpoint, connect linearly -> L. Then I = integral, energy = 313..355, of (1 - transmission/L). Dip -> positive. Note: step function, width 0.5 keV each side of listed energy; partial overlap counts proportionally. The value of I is 6.1 keV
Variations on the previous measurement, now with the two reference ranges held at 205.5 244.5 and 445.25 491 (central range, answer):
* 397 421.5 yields -1.36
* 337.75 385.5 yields -0.42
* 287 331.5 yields -0.87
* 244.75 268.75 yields -0.03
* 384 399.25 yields -1.82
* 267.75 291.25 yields -3.08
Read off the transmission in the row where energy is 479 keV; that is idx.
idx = 34.34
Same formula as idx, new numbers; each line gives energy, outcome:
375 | 45.81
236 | 43.61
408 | 37.52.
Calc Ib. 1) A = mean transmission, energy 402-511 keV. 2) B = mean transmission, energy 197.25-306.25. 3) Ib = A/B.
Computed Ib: 0.77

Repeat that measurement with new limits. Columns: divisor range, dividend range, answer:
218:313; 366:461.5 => 0.87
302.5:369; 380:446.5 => 1.01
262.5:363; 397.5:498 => 0.86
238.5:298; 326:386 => 0.85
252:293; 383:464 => 0.81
